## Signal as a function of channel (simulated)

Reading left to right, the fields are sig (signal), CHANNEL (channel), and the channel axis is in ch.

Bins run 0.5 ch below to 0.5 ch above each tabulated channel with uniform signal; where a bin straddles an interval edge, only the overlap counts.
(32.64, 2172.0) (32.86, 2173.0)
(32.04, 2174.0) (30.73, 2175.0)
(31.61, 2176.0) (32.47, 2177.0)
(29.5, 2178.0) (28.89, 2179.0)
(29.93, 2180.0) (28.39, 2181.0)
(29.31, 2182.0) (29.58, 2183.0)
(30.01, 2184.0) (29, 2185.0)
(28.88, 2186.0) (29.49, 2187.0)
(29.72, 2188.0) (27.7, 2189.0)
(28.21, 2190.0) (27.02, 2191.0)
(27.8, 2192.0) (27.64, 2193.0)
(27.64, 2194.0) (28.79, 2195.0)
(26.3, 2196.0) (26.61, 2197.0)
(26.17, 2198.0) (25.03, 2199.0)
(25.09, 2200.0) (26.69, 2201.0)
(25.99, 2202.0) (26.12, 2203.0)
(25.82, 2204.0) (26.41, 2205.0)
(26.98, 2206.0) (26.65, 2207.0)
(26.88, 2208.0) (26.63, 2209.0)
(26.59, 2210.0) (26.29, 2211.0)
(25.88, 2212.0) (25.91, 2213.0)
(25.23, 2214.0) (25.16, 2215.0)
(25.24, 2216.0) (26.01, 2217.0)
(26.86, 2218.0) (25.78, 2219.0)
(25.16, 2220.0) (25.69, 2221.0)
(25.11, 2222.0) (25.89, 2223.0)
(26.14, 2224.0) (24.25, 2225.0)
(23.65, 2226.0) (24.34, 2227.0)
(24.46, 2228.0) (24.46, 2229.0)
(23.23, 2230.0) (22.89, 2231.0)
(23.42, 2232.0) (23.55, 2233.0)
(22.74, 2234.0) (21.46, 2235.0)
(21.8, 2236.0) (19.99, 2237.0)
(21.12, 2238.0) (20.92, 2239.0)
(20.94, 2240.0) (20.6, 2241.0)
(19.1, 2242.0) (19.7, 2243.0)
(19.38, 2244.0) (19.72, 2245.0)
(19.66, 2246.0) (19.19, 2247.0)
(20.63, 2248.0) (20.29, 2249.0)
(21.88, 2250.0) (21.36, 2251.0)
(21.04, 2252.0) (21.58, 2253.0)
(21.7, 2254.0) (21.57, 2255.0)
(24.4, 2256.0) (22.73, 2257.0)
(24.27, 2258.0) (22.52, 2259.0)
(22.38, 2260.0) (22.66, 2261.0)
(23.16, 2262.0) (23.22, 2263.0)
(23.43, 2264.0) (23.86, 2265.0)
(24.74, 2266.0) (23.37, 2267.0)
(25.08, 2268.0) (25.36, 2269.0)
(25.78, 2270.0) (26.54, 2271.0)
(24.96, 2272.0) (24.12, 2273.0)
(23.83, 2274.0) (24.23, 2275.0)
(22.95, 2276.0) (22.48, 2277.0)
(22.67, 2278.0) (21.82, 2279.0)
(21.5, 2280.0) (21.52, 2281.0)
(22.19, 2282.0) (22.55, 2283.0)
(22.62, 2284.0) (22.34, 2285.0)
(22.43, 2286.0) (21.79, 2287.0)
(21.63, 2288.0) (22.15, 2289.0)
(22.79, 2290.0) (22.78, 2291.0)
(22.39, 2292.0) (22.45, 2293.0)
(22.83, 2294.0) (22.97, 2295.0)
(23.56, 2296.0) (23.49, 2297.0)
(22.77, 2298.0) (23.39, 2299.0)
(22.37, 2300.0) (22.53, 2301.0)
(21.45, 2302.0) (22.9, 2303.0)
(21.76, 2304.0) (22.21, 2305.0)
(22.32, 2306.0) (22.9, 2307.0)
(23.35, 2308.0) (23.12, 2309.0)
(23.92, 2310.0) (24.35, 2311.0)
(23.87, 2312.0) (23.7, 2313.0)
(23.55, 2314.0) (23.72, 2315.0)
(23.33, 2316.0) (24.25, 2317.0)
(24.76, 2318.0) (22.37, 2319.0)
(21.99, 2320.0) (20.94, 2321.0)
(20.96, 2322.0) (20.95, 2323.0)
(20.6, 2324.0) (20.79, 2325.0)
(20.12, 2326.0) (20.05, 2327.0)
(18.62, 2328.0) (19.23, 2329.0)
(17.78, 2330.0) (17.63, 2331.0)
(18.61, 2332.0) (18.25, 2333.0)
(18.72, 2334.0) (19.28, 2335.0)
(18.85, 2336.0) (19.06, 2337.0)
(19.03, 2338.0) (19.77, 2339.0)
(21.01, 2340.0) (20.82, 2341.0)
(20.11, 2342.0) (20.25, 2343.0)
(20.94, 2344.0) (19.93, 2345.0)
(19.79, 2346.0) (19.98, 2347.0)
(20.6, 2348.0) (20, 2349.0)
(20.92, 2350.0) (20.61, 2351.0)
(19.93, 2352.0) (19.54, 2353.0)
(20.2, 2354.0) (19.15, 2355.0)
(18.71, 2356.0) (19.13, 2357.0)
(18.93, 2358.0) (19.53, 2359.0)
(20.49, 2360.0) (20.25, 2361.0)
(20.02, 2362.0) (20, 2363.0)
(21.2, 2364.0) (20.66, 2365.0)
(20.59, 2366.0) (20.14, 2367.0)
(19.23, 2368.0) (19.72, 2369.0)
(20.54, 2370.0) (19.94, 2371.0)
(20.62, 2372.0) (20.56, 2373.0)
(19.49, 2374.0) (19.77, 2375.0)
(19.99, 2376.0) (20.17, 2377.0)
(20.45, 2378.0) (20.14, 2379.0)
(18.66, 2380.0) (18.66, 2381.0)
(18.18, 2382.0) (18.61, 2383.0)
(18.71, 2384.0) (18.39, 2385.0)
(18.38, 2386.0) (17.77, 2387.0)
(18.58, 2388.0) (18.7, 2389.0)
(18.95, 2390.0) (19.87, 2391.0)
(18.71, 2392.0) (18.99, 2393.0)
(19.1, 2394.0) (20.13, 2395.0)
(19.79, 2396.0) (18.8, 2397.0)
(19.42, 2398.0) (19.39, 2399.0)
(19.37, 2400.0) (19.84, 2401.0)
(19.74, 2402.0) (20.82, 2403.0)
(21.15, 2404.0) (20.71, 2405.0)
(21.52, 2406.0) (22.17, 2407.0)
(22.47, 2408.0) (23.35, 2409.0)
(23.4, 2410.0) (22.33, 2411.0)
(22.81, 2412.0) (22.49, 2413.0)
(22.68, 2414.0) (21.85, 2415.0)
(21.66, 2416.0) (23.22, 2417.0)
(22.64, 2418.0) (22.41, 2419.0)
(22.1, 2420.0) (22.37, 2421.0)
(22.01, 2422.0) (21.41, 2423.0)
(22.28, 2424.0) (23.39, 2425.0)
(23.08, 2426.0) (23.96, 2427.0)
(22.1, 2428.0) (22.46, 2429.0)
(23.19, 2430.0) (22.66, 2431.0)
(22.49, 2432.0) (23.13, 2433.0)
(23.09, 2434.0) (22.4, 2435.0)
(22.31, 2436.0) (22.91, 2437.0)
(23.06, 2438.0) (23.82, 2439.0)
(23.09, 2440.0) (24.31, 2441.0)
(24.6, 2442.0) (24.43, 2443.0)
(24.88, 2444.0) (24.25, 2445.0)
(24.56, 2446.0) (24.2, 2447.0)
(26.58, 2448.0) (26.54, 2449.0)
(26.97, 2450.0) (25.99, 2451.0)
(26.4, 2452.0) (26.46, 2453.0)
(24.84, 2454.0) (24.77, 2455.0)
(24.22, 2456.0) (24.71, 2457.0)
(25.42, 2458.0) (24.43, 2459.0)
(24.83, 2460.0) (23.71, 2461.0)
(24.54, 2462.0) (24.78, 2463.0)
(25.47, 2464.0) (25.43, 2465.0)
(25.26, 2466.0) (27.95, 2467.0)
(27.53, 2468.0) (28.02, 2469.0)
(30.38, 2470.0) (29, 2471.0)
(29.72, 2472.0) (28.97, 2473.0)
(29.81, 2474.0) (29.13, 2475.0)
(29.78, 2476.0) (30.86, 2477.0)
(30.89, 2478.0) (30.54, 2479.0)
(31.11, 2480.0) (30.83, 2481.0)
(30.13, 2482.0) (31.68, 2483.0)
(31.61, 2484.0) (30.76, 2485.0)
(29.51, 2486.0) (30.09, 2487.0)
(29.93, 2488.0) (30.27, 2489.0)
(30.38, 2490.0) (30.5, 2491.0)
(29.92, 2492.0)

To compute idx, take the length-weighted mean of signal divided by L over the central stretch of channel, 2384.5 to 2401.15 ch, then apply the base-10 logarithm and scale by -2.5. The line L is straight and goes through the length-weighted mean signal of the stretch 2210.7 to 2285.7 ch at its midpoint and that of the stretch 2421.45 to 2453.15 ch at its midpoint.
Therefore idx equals 0.23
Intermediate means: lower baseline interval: 23.1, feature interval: 19.1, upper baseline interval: 23.8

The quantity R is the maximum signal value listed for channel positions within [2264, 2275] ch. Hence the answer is 26.54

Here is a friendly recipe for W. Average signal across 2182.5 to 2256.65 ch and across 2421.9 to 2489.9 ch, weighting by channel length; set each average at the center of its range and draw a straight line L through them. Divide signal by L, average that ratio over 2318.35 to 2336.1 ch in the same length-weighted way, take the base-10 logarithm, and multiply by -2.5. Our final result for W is 0.26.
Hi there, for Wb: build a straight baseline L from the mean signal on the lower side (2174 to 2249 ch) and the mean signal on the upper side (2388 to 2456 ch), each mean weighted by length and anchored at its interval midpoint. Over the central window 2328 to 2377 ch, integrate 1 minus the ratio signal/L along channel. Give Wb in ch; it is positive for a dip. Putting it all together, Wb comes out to 7.7 ch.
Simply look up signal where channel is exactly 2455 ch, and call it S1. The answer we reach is 24.77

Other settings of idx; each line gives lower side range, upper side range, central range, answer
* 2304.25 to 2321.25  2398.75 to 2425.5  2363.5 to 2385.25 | 0.14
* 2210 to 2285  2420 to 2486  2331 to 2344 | 0.24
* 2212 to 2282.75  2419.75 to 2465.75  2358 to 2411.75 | 0.19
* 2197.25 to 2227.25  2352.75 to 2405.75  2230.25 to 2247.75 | 0.18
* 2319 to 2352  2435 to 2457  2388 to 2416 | 0.11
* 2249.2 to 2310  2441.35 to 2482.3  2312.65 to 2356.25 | 0.18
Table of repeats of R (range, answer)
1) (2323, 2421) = 23.4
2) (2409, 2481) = 31.11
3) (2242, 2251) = 21.88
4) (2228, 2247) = 24.46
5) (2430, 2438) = 23.19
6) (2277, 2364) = 24.76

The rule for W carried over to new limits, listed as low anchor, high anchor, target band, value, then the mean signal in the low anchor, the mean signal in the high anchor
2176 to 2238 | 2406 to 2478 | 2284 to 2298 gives 0.14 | 26.3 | 24.6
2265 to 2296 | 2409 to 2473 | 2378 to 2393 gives 0.26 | 23.2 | 24.3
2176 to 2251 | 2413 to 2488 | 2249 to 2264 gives 0.13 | 25.3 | 25.6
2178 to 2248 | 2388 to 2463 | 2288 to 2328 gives 0.07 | 25.3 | 22.7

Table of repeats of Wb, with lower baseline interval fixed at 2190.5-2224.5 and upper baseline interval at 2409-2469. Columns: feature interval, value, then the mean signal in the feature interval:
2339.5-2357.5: 3.5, 20.1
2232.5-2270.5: 5.6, 22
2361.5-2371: 1.7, 20.2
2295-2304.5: 1.0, 22.7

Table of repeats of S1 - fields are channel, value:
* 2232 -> 23.42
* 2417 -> 23.22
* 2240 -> 20.94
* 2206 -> 26.98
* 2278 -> 22.67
